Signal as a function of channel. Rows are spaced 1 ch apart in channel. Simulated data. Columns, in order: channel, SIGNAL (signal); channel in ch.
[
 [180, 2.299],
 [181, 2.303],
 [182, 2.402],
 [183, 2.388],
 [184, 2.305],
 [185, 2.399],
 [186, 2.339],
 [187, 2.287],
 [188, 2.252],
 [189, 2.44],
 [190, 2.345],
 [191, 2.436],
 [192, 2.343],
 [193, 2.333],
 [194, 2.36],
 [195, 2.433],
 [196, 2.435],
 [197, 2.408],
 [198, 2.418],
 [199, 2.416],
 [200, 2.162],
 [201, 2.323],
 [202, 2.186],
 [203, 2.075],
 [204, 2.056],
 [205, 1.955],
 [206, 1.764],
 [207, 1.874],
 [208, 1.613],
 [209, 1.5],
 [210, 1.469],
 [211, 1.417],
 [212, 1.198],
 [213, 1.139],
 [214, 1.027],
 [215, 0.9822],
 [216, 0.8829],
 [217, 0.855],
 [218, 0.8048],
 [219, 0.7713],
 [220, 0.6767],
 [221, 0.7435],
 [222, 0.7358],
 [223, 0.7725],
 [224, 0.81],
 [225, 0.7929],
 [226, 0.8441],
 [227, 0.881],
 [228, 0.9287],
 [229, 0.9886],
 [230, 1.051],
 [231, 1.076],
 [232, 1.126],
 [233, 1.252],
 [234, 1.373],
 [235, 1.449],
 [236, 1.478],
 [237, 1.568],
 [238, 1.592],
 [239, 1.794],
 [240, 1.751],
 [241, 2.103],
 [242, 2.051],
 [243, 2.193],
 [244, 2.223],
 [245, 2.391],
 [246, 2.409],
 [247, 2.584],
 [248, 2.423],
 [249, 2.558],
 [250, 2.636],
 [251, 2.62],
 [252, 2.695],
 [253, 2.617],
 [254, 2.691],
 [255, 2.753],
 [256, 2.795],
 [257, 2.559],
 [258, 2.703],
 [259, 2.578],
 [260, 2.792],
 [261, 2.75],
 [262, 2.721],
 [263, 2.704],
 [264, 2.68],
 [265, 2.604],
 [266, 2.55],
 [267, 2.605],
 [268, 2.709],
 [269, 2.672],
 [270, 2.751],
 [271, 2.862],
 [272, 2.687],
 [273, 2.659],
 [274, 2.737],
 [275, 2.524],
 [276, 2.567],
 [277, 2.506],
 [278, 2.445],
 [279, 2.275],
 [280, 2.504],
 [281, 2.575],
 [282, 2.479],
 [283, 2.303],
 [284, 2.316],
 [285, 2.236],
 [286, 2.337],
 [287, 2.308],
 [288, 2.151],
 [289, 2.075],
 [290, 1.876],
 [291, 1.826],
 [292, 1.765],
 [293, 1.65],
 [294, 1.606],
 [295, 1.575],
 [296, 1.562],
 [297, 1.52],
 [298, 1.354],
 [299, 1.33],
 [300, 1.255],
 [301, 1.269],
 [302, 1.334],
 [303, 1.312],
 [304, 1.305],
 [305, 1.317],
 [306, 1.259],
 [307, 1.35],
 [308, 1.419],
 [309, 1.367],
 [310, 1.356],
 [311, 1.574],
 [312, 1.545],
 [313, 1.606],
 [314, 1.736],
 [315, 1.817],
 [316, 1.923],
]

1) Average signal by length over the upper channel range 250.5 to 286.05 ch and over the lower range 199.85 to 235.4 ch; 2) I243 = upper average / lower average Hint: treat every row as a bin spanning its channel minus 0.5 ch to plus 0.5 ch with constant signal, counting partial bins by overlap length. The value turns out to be 2.07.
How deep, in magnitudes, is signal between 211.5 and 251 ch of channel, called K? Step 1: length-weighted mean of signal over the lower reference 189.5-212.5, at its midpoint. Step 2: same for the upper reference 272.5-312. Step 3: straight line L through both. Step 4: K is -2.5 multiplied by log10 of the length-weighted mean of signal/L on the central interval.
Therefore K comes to 0.365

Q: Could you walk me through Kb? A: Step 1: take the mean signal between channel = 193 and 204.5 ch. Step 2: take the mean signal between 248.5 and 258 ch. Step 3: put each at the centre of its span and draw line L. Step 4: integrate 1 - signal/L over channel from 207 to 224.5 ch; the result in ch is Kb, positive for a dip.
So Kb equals 9.87 ch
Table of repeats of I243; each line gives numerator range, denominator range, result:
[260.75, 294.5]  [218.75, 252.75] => 1.52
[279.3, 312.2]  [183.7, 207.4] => 0.76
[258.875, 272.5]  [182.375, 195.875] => 1.14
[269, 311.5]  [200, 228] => 1.53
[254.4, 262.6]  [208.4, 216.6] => 2.25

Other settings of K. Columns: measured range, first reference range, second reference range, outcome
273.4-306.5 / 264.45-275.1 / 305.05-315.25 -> 0.10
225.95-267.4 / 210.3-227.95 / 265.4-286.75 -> -0.21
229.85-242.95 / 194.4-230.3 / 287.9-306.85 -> -0.06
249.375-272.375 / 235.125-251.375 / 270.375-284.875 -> -0.15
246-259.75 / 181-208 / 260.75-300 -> -0.16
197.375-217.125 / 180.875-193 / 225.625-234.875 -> 0.07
